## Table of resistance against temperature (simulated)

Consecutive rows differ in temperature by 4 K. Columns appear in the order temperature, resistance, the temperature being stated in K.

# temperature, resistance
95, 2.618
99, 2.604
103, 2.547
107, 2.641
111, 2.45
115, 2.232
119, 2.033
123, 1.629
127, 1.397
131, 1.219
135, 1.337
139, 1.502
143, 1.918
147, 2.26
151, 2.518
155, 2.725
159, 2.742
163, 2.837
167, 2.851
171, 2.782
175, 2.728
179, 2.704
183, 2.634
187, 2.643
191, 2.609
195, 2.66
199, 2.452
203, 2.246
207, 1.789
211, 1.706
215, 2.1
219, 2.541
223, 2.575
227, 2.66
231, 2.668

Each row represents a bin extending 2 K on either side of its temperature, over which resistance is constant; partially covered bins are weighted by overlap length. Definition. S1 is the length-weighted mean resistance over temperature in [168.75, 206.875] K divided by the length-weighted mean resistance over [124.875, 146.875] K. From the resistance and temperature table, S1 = 1.66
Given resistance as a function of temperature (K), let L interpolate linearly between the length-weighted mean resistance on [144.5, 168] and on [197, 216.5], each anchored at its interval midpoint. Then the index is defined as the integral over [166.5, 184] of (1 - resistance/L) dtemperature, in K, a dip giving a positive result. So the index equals -2.3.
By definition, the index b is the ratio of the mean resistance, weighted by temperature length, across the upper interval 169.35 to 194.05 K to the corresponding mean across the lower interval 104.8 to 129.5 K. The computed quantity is 1.31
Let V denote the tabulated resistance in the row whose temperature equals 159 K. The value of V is 2.742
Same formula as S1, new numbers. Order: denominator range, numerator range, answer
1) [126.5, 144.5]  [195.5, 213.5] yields 1.43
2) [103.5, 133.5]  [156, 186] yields 1.40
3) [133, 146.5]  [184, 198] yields 1.58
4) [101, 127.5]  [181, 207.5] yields 1.14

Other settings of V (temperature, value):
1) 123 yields 1.629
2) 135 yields 1.337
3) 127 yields 1.397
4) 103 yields 2.547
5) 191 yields 2.609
